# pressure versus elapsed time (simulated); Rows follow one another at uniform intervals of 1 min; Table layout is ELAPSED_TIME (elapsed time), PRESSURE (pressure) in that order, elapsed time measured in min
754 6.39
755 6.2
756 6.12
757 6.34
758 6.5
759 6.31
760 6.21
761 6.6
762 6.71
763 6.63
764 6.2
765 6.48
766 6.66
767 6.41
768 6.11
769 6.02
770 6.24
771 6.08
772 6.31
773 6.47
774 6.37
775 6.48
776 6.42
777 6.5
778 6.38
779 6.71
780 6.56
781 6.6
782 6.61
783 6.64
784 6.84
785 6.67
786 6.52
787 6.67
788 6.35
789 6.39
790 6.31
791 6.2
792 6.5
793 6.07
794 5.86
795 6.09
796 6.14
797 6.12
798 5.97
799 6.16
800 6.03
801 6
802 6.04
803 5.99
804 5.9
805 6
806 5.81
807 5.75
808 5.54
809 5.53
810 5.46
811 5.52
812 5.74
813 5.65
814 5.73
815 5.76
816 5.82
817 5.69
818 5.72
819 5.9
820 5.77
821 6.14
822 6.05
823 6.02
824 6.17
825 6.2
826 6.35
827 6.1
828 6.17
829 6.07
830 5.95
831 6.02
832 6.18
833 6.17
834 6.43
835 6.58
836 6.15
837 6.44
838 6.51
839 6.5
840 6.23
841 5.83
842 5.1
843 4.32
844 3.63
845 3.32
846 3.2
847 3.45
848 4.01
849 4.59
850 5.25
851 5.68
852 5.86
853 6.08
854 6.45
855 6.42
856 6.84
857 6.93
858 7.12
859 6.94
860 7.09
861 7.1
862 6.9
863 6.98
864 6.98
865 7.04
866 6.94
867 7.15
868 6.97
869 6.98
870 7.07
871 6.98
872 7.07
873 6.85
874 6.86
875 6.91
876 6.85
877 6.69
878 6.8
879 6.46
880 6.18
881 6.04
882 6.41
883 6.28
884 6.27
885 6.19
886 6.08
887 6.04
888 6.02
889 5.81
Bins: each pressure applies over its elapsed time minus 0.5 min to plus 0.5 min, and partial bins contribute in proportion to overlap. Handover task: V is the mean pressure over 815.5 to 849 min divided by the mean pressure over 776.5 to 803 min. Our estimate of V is 0.89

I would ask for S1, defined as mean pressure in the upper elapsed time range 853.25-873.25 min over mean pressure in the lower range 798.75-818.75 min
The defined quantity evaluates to 1.20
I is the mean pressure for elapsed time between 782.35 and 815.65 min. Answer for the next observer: 6.06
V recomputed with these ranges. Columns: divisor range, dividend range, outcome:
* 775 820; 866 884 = 1.10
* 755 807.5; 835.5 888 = 0.98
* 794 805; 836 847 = 0.84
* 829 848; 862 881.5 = 1.26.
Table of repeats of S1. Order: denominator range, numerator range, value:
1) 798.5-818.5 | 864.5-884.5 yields 1.16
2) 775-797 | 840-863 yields 0.87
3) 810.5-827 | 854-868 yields 1.18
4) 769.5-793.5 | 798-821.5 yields 0.90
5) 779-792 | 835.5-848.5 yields 0.76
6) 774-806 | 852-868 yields 1.08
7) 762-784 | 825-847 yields 0.88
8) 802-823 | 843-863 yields 0.97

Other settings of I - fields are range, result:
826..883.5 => 6.18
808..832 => 5.89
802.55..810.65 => 5.74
